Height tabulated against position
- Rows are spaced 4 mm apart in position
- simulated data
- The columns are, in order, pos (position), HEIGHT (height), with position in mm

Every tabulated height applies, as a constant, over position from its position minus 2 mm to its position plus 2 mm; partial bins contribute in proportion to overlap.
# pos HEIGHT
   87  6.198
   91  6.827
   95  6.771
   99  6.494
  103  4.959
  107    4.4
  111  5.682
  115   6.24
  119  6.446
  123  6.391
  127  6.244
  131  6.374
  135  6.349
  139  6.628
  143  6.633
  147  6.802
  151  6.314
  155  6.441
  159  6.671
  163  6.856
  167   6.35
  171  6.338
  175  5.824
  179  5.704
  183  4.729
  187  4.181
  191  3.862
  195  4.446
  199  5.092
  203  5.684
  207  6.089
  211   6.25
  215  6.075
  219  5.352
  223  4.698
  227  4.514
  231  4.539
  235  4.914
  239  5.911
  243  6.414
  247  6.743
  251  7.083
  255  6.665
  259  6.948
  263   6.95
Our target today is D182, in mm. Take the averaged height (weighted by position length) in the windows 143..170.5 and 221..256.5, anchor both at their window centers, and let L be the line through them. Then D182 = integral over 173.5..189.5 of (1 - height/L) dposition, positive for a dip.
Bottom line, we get 3.2 mm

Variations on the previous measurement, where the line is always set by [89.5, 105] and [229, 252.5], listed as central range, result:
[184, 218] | 4.5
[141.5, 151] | -0.8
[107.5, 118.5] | 0.7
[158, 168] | -0.9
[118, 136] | -0.5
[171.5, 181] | 0.3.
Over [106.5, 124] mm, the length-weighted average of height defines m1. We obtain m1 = 5.92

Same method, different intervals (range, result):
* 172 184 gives 5.55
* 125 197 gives 5.93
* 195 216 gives 5.69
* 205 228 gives 5.54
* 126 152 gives 6.49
